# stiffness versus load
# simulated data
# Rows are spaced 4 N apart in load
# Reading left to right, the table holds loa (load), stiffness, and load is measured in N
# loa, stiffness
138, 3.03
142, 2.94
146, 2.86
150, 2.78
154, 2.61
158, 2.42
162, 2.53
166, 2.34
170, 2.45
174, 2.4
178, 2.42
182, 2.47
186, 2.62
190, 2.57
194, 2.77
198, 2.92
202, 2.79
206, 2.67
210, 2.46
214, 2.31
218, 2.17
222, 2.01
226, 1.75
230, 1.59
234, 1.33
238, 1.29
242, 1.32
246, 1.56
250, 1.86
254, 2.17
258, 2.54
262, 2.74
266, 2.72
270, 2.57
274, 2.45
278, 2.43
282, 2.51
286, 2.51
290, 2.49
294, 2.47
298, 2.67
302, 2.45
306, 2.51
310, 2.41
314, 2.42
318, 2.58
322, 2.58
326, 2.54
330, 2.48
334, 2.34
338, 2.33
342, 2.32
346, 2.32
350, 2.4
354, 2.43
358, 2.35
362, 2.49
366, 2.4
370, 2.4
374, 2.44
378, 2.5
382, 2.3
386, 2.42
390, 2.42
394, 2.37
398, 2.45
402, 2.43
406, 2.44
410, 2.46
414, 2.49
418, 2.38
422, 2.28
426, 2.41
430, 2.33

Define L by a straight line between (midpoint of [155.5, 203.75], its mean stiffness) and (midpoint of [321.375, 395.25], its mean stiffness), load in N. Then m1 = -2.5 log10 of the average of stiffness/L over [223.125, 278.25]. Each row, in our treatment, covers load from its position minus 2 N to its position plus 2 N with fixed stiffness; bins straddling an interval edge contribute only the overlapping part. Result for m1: 0.24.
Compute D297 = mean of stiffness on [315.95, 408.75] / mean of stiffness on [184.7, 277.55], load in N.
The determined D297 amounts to 1.1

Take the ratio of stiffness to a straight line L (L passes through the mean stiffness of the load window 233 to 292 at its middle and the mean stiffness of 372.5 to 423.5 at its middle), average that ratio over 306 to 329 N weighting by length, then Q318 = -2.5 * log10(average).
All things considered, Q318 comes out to -0.10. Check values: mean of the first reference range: 2.18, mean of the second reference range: 2.41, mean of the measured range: 2.51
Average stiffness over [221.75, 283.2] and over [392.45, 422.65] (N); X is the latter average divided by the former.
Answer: 1.18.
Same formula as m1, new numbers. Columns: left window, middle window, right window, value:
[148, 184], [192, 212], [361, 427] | -0.10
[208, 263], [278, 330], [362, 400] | -0.17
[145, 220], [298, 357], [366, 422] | 0.01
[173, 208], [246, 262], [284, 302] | 0.18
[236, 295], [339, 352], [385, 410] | 0.00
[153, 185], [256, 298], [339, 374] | -0.06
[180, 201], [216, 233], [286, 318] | 0.38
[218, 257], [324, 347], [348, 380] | -0.06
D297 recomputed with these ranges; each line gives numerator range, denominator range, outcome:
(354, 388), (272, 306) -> 0.97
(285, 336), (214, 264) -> 1.33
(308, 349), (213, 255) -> 1.40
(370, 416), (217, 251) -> 1.49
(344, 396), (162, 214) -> 0.94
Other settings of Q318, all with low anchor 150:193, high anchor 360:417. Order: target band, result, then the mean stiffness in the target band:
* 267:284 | -0.02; 2.5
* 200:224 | 0.04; 2.4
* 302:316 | 0.00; 2.45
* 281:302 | -0.03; 2.52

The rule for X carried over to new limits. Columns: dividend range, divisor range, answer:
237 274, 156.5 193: 0.86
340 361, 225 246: 1.63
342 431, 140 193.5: 0.93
